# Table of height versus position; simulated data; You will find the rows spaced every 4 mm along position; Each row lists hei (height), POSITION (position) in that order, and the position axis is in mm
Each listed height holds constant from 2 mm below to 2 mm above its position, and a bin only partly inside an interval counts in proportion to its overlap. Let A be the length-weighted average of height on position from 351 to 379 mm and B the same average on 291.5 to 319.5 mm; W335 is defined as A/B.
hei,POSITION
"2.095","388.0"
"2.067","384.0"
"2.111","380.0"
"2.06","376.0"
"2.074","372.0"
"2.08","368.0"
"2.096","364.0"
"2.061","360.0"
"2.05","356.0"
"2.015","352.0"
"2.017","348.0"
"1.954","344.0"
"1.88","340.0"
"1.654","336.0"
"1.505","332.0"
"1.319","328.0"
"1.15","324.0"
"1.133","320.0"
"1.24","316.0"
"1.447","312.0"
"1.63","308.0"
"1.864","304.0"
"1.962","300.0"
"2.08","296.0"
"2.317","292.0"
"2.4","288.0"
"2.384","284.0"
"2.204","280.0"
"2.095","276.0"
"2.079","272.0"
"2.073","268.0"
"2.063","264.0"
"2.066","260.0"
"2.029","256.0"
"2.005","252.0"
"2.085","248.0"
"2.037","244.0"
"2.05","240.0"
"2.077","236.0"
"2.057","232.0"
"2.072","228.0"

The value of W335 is 1.2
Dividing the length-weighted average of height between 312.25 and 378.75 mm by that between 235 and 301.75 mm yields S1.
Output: 0.83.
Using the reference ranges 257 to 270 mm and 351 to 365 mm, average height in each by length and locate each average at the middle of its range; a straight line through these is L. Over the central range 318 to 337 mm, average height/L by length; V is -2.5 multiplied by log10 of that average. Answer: 0.47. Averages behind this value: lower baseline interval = 2.06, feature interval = 1.34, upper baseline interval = 2.06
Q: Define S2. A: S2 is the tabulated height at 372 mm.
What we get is 2.074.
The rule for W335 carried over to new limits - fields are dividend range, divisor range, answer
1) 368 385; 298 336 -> 1.40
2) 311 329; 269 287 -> 0.57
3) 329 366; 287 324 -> 1.09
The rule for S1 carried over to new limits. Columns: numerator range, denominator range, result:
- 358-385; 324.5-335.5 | 1.48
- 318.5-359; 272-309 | 0.80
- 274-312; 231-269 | 1.01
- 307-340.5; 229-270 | 0.69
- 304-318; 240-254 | 0.73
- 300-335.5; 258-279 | 0.70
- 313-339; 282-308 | 0.64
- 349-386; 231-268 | 1.01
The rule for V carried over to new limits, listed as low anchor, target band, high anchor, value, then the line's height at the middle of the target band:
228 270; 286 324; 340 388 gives 0.17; 2.05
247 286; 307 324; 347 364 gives 0.49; 2.07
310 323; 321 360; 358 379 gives -0.05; 1.64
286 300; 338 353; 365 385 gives 0.09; 2.13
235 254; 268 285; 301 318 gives -0.19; 1.81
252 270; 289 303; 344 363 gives -0.04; 2.04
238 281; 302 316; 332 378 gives 0.26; 2.02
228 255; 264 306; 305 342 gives -0.23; 1.73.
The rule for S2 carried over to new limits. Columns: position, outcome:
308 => 1.63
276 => 2.095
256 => 2.029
